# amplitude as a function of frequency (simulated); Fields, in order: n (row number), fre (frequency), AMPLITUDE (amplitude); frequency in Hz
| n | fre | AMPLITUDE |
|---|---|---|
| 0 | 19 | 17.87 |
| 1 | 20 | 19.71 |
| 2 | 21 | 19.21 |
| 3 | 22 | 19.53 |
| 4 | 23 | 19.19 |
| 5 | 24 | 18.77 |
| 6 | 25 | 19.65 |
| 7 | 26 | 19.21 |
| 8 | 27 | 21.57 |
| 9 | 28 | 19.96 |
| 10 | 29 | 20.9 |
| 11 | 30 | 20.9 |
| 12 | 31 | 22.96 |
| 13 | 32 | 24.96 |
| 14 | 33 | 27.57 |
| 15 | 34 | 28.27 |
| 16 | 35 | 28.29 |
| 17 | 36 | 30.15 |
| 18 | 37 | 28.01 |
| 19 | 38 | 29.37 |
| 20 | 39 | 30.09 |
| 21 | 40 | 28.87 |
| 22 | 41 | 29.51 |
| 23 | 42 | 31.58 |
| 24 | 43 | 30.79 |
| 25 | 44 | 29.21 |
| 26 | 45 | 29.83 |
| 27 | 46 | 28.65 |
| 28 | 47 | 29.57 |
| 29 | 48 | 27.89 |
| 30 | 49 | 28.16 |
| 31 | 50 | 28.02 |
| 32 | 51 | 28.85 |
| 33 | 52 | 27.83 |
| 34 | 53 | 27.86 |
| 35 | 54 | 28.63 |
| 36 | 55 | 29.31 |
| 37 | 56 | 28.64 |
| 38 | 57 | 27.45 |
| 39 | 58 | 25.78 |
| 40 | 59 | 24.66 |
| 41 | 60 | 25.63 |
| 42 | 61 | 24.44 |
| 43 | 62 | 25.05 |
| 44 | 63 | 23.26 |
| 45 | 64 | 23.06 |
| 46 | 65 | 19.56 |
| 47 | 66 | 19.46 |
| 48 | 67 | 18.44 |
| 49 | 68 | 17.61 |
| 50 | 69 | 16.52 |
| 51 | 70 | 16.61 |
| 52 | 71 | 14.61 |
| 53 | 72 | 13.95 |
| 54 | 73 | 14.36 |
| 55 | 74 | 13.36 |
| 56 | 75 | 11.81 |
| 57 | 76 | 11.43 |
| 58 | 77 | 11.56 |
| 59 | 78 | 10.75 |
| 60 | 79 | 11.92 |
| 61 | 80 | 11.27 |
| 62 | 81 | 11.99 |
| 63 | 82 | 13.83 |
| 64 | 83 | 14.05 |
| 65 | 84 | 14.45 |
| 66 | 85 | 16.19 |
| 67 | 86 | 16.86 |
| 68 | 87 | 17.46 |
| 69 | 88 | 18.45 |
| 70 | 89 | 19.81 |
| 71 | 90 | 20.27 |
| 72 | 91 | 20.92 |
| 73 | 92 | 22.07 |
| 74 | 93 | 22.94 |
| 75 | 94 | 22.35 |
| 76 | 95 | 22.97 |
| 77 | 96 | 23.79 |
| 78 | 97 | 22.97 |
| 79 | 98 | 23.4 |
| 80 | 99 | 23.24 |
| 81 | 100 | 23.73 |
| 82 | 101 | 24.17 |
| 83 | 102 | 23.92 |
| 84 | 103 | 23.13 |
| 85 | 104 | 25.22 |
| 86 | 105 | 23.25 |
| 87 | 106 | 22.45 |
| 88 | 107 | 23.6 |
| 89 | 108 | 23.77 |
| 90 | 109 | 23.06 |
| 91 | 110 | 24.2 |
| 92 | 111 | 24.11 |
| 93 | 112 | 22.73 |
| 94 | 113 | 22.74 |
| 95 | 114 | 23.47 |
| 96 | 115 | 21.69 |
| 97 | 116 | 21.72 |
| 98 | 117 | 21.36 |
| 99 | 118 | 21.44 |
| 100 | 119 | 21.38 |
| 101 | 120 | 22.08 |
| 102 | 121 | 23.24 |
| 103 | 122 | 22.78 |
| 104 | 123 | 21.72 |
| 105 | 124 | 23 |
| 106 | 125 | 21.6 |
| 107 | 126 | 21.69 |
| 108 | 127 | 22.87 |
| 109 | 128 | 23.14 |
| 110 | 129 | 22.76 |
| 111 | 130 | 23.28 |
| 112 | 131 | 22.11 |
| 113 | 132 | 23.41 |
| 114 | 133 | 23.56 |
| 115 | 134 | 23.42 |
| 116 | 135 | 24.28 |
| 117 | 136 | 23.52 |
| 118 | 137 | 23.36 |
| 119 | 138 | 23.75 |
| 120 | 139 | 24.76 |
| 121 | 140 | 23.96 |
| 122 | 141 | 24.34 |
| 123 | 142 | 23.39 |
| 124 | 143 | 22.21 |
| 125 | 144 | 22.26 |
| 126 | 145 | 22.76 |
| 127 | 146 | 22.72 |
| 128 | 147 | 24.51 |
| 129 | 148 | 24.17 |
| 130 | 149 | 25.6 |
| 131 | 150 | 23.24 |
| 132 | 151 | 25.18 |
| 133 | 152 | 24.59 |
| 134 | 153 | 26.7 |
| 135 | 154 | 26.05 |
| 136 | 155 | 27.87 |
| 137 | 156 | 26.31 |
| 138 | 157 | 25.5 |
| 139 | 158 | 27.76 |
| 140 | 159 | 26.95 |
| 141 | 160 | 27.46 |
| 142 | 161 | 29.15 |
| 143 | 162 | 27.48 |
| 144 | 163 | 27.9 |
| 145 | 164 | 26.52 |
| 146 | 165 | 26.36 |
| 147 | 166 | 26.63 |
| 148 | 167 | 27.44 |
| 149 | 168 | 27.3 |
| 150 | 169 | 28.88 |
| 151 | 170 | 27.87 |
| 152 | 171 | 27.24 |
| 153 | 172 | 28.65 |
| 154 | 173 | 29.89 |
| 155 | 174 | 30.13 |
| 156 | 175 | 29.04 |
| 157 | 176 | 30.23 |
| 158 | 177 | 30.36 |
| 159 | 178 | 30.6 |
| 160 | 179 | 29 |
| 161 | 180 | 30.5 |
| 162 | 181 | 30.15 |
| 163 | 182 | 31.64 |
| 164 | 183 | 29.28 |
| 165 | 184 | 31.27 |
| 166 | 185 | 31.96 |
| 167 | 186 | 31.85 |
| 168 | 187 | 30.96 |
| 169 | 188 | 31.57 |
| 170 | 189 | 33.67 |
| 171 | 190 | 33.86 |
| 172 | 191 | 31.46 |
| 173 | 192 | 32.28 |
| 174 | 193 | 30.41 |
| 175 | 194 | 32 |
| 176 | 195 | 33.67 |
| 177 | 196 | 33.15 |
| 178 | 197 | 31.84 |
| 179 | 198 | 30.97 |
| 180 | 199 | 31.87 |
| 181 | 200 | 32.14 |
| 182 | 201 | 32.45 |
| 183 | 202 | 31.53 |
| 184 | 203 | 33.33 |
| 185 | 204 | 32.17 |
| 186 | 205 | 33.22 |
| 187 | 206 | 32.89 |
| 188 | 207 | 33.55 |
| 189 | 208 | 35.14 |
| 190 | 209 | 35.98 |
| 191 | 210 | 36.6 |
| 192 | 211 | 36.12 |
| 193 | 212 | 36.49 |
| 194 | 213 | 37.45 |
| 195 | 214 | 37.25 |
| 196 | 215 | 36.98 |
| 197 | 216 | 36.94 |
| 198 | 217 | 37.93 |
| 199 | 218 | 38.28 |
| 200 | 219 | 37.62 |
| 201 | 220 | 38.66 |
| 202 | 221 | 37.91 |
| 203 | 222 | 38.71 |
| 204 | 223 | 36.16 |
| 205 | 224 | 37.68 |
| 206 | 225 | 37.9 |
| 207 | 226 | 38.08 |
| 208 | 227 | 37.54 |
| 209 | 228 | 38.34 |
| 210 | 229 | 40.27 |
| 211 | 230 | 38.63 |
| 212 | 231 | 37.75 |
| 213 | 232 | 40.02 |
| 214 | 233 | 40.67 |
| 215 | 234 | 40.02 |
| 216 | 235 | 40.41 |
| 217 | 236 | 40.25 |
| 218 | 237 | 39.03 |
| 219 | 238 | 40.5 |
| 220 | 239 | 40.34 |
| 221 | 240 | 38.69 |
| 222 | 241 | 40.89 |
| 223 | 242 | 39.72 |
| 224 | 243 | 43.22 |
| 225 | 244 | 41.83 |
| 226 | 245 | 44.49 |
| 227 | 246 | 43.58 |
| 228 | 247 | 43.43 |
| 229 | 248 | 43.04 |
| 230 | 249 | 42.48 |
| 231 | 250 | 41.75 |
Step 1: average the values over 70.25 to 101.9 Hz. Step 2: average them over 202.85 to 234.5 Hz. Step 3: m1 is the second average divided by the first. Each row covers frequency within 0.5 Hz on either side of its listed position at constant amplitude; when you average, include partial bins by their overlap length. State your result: 2.12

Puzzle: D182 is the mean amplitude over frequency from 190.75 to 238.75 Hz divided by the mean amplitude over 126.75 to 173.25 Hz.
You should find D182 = 1.43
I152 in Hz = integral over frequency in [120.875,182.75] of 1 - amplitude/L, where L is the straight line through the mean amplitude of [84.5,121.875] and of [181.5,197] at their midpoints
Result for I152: 4.4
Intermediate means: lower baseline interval 22.2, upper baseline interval 31.9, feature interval 25.8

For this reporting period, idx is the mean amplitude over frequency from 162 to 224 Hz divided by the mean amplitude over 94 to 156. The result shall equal 1.38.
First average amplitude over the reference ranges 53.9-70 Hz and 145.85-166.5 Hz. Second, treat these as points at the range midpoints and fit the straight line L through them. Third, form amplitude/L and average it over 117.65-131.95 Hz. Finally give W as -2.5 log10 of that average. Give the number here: 0.13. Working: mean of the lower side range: 23.3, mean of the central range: 22.4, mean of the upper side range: 26.2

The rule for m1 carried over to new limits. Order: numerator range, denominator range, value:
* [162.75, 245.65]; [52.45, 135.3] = 1.64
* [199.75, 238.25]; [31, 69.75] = 1.40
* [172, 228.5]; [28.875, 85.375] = 1.49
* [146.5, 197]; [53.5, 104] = 1.47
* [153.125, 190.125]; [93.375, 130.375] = 1.26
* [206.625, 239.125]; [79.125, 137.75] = 1.77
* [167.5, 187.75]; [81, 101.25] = 1.50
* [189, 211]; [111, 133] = 1.47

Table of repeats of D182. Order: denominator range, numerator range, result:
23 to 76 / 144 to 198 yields 1.19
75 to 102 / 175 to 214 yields 1.79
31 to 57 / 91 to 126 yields 0.80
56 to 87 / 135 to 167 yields 1.44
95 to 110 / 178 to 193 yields 1.33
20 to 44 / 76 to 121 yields 0.82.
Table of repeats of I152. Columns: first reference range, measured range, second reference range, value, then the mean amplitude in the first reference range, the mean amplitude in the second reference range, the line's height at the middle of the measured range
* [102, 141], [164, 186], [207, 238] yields 1.22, 23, 38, 31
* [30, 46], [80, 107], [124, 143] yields 5.23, 28.4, 23.3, 25.4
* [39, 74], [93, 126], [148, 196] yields 4.61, 24.7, 28.9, 26.7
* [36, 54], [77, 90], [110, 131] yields 5.48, 29.1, 22.5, 25.7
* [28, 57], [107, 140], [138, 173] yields 4.43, 27.9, 25.9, 26.5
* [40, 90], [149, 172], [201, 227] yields 2.96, 21.3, 36.1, 30.8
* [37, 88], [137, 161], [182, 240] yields 3.94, 21.8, 35.5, 29.8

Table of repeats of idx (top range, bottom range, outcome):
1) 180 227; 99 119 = 1.48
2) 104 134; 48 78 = 1.06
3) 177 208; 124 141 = 1.37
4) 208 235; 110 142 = 1.66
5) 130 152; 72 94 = 1.51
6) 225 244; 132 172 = 1.56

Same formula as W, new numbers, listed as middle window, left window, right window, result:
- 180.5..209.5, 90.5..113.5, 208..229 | 0.07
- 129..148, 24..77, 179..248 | 0.29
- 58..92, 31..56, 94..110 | 0.44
